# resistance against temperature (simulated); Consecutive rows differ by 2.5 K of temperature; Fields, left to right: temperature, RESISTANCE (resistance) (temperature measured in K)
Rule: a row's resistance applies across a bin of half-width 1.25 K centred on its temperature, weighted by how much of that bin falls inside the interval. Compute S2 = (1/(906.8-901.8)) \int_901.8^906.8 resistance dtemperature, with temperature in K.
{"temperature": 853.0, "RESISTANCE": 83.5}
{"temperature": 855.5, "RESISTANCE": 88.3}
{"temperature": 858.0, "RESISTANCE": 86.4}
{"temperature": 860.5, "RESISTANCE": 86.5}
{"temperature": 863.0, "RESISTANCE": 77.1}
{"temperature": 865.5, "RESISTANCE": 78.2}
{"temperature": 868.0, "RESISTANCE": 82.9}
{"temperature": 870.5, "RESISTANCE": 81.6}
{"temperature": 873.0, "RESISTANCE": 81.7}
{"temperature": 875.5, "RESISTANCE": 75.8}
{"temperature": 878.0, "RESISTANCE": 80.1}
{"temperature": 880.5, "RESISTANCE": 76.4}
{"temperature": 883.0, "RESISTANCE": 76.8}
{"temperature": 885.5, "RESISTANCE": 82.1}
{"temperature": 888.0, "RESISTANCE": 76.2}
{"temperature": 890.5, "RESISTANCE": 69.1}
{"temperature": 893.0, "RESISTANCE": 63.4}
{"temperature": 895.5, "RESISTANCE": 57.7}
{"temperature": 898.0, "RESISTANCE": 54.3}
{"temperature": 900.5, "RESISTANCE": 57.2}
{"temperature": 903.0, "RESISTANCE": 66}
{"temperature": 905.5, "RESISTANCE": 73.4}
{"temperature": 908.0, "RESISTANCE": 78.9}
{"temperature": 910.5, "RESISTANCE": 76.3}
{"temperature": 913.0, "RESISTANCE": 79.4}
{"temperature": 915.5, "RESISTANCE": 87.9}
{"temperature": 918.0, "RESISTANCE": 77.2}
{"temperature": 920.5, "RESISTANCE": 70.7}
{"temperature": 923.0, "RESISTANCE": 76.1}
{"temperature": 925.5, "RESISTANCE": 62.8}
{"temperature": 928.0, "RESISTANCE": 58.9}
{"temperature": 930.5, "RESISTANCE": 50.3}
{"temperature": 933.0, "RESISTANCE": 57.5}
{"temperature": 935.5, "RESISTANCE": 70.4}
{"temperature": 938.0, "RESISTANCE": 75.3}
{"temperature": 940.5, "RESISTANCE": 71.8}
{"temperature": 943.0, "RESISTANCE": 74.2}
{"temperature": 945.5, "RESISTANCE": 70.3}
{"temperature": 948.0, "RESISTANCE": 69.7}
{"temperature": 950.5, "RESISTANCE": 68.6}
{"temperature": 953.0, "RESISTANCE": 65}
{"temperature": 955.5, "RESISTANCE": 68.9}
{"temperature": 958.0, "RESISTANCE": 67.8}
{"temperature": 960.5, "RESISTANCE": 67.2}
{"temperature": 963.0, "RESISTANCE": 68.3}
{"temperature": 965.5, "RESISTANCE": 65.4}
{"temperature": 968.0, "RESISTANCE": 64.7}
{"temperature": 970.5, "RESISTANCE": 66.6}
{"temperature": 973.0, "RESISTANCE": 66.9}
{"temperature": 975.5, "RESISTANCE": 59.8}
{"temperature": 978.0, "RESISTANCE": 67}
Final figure 69.8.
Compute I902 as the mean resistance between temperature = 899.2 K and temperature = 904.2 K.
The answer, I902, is 61.5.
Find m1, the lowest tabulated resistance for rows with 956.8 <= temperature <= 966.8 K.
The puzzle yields 65.4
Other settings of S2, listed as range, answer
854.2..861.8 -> 87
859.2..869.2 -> 81.2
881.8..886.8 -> 79.4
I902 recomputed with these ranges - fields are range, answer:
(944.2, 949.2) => 70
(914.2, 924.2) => 78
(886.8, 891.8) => 72.5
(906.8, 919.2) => 80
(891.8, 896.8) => 60.5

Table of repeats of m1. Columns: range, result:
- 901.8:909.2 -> 66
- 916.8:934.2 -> 50.3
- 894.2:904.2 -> 54.3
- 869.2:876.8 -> 75.8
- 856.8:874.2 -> 77.1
